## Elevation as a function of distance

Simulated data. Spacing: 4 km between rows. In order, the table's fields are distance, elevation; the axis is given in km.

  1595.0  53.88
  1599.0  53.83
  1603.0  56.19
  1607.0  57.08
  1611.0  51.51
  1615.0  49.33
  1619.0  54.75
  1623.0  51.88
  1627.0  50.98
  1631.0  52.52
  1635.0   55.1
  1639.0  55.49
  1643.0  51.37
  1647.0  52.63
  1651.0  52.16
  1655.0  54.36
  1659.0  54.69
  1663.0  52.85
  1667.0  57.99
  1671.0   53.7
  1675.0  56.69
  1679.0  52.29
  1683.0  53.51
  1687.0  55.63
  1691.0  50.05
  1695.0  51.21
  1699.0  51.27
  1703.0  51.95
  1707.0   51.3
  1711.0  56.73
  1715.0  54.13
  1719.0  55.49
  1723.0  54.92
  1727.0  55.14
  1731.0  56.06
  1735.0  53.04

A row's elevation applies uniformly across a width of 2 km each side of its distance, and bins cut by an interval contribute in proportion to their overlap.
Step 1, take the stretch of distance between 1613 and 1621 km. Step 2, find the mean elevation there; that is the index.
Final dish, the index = 52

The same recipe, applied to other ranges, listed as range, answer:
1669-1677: 55.2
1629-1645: 53.6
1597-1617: 53.6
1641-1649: 52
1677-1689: 53.8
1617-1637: 53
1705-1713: 54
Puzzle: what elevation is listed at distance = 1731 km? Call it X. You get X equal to 56.06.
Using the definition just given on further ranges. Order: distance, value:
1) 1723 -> 54.92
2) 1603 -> 56.19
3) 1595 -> 53.88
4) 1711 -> 56.73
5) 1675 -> 56.69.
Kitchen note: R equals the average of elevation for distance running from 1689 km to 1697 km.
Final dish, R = 50.6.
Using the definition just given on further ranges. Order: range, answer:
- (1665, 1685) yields 54.8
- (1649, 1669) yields 54.4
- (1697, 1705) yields 51.6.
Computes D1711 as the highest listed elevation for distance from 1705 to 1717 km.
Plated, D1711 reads 56.73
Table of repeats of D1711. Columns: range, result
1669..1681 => 56.69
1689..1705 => 51.95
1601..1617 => 57.08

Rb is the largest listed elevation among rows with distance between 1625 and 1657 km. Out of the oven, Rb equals 55.49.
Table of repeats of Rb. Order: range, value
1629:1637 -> 55.1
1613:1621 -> 54.75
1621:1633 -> 52.52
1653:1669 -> 57.99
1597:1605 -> 56.19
